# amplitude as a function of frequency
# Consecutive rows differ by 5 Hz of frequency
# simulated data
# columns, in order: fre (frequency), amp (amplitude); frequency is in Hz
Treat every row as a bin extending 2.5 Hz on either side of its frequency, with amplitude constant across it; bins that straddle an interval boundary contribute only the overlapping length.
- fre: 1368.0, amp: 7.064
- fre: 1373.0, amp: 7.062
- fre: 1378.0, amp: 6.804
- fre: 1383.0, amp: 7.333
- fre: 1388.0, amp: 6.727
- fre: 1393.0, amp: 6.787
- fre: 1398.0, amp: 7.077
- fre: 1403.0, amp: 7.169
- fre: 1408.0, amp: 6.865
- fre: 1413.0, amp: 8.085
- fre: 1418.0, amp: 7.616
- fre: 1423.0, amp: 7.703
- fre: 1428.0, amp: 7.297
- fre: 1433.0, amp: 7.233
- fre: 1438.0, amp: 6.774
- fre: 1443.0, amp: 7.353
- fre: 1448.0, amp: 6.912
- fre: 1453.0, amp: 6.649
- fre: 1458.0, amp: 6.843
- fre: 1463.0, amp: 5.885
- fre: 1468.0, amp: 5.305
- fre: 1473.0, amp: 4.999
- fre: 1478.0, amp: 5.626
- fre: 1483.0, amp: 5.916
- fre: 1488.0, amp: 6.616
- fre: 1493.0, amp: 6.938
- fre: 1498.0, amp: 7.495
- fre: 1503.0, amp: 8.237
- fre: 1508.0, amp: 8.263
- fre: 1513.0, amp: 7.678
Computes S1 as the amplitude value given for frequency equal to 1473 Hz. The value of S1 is 4.999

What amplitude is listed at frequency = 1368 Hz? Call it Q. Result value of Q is 7.064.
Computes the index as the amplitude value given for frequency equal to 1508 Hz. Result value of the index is 8.263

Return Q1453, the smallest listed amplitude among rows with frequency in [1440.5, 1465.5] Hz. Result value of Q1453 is 5.885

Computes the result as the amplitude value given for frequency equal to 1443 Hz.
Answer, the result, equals 7.353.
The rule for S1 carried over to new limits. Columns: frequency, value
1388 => 6.727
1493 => 6.938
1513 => 7.678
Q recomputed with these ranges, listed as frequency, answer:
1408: 6.865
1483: 5.916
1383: 7.333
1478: 5.626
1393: 6.787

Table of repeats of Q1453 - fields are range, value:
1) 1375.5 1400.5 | 6.727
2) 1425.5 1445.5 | 6.774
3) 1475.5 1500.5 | 5.626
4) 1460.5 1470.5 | 5.305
